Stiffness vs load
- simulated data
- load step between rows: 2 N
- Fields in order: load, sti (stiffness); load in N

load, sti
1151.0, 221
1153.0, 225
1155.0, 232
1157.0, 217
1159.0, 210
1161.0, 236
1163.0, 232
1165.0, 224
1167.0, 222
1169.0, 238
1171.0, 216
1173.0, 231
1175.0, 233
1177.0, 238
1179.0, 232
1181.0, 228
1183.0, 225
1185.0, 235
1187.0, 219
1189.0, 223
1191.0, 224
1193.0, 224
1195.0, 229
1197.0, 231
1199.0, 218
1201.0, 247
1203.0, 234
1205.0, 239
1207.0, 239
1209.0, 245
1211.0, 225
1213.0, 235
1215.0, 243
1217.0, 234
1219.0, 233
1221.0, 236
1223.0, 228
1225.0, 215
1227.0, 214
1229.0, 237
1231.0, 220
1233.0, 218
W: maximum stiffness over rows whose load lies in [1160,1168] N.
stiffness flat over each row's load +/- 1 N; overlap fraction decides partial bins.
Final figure 236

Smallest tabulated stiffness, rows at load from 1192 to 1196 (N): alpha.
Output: 224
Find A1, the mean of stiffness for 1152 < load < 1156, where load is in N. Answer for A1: 228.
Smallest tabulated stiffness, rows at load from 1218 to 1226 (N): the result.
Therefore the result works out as 215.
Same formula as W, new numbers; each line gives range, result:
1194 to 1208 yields 247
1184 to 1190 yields 235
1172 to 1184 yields 238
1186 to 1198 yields 231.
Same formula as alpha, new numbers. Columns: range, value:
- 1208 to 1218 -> 225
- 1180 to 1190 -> 219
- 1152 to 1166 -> 210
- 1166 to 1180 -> 216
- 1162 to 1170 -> 222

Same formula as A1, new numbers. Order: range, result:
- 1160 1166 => 231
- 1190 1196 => 226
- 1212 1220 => 236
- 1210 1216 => 234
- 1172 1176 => 232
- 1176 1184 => 231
